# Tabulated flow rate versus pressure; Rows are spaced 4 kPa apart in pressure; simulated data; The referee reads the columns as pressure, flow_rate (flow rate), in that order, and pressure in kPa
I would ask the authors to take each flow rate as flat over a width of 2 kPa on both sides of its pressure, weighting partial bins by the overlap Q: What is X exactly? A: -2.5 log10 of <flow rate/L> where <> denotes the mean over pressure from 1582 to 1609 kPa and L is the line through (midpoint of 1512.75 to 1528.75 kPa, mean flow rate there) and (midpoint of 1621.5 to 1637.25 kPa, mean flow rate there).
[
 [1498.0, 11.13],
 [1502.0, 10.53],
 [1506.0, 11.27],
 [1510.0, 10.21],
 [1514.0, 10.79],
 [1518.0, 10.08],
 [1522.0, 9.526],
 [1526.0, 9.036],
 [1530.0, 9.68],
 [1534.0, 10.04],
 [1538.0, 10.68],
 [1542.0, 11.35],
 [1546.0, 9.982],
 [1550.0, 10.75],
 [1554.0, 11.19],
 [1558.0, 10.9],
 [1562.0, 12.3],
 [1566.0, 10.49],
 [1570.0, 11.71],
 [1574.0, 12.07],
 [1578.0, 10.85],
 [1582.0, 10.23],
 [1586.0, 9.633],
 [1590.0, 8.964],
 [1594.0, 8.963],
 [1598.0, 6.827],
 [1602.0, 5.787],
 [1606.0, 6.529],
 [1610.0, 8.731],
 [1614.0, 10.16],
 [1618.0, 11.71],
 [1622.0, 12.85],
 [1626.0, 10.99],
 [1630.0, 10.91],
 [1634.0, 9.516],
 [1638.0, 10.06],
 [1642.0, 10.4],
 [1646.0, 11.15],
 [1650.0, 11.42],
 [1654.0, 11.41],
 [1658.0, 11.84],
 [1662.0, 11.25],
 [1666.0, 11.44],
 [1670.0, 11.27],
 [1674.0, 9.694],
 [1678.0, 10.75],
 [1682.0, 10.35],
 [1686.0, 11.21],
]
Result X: 0.29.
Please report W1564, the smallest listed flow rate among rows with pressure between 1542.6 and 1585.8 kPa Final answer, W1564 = 9.982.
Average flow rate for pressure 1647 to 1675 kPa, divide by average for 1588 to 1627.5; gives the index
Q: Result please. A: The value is 1.23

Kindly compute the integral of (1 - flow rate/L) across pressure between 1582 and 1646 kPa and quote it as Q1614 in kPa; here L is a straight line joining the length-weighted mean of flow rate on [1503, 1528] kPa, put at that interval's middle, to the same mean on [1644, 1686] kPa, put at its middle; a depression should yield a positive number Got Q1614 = 7.3 kPa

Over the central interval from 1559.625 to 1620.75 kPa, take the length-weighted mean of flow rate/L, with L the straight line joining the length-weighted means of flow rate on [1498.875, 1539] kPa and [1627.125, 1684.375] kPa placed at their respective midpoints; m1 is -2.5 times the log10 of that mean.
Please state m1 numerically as 0.09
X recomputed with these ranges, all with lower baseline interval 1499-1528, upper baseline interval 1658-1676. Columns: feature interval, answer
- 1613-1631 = -0.06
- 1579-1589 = 0.07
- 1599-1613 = 0.43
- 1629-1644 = 0.07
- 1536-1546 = -0.04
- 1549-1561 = -0.06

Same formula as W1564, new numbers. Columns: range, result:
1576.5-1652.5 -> 5.787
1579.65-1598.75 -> 6.827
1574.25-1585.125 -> 10.23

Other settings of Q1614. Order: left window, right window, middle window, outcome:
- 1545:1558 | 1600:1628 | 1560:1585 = -2.1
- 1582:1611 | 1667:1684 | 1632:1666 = -4.1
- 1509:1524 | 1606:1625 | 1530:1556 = -0.9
